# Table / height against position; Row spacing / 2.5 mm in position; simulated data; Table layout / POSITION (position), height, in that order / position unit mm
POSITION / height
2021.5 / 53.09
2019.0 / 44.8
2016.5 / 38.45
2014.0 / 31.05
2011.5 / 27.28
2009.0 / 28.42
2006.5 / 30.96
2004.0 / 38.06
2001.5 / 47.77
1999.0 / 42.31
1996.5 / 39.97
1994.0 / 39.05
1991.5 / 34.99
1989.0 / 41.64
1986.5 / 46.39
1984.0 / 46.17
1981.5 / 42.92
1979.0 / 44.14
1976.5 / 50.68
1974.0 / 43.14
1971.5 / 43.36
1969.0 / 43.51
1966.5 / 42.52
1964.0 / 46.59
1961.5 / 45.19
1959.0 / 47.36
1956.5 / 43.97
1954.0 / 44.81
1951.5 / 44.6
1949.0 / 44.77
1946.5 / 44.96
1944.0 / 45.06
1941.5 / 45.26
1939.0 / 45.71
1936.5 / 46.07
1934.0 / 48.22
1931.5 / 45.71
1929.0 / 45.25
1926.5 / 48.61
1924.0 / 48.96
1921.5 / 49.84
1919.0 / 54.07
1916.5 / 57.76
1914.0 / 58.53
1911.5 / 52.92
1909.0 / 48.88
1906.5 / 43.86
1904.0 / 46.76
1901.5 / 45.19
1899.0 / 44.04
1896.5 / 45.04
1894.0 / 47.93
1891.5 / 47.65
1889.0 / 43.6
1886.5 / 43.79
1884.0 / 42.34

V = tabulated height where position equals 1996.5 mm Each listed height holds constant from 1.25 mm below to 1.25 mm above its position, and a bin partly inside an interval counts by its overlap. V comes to 39.97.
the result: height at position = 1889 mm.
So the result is 43.6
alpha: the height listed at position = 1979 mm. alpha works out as 44.14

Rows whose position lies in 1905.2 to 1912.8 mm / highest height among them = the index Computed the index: 52.92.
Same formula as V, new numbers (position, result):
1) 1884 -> 42.34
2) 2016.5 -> 38.45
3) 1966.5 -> 42.52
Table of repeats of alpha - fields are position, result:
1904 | 46.76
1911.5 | 52.92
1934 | 48.22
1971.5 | 43.36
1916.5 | 57.76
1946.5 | 44.96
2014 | 31.05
